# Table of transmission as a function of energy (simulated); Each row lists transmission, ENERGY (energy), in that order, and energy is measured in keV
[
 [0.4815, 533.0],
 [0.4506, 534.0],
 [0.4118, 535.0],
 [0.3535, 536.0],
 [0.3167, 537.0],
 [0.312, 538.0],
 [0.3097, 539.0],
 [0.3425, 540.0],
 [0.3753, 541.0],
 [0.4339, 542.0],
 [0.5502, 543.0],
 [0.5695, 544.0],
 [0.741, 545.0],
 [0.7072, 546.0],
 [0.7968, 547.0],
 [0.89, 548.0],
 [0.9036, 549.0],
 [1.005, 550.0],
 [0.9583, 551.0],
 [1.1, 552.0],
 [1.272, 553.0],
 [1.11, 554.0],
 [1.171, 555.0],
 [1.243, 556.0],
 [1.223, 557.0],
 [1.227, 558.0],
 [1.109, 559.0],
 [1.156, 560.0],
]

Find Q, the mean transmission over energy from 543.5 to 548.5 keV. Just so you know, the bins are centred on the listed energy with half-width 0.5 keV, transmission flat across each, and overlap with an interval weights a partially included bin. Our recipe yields 0.741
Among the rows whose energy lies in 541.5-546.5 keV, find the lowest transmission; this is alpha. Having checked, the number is 0.4339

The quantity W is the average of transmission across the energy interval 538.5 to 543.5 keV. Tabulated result 0.402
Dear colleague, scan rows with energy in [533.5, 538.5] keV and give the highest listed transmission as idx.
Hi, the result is 0.4506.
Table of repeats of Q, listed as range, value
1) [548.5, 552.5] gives 0.992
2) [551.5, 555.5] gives 1.16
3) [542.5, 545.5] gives 0.62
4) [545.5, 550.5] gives 0.861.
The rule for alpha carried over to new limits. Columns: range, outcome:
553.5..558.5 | 1.11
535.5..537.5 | 0.3167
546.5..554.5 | 0.7968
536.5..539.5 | 0.3097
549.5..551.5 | 0.9583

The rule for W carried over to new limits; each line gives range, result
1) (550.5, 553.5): 1.11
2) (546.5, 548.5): 0.843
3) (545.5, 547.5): 0.752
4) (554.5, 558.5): 1.22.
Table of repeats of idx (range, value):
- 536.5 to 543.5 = 0.5502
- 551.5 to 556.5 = 1.272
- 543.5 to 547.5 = 0.7968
